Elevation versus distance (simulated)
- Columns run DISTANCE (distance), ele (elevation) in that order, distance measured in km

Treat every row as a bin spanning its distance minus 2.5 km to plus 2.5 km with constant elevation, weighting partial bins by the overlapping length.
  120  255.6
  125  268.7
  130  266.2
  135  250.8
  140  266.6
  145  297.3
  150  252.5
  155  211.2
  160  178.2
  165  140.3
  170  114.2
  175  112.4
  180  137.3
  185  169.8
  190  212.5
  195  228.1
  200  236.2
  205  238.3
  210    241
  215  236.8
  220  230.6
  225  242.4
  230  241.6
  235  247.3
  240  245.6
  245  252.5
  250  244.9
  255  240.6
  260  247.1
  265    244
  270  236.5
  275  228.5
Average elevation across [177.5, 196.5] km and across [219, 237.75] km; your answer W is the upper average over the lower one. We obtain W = 1.3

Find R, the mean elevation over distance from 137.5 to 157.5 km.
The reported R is 257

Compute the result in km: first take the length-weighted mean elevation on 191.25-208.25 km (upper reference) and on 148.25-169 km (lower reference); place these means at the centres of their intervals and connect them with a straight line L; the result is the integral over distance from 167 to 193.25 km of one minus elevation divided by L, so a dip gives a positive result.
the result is 7.6 km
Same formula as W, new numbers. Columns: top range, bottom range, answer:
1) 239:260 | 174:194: 1.48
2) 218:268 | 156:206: 1.39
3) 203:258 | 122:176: 1.11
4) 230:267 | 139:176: 1.25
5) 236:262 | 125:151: 0.92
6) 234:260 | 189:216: 1.06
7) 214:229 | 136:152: 0.88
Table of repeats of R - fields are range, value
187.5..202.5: 226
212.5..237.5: 240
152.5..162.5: 195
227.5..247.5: 247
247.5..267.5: 244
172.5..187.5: 140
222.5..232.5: 242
